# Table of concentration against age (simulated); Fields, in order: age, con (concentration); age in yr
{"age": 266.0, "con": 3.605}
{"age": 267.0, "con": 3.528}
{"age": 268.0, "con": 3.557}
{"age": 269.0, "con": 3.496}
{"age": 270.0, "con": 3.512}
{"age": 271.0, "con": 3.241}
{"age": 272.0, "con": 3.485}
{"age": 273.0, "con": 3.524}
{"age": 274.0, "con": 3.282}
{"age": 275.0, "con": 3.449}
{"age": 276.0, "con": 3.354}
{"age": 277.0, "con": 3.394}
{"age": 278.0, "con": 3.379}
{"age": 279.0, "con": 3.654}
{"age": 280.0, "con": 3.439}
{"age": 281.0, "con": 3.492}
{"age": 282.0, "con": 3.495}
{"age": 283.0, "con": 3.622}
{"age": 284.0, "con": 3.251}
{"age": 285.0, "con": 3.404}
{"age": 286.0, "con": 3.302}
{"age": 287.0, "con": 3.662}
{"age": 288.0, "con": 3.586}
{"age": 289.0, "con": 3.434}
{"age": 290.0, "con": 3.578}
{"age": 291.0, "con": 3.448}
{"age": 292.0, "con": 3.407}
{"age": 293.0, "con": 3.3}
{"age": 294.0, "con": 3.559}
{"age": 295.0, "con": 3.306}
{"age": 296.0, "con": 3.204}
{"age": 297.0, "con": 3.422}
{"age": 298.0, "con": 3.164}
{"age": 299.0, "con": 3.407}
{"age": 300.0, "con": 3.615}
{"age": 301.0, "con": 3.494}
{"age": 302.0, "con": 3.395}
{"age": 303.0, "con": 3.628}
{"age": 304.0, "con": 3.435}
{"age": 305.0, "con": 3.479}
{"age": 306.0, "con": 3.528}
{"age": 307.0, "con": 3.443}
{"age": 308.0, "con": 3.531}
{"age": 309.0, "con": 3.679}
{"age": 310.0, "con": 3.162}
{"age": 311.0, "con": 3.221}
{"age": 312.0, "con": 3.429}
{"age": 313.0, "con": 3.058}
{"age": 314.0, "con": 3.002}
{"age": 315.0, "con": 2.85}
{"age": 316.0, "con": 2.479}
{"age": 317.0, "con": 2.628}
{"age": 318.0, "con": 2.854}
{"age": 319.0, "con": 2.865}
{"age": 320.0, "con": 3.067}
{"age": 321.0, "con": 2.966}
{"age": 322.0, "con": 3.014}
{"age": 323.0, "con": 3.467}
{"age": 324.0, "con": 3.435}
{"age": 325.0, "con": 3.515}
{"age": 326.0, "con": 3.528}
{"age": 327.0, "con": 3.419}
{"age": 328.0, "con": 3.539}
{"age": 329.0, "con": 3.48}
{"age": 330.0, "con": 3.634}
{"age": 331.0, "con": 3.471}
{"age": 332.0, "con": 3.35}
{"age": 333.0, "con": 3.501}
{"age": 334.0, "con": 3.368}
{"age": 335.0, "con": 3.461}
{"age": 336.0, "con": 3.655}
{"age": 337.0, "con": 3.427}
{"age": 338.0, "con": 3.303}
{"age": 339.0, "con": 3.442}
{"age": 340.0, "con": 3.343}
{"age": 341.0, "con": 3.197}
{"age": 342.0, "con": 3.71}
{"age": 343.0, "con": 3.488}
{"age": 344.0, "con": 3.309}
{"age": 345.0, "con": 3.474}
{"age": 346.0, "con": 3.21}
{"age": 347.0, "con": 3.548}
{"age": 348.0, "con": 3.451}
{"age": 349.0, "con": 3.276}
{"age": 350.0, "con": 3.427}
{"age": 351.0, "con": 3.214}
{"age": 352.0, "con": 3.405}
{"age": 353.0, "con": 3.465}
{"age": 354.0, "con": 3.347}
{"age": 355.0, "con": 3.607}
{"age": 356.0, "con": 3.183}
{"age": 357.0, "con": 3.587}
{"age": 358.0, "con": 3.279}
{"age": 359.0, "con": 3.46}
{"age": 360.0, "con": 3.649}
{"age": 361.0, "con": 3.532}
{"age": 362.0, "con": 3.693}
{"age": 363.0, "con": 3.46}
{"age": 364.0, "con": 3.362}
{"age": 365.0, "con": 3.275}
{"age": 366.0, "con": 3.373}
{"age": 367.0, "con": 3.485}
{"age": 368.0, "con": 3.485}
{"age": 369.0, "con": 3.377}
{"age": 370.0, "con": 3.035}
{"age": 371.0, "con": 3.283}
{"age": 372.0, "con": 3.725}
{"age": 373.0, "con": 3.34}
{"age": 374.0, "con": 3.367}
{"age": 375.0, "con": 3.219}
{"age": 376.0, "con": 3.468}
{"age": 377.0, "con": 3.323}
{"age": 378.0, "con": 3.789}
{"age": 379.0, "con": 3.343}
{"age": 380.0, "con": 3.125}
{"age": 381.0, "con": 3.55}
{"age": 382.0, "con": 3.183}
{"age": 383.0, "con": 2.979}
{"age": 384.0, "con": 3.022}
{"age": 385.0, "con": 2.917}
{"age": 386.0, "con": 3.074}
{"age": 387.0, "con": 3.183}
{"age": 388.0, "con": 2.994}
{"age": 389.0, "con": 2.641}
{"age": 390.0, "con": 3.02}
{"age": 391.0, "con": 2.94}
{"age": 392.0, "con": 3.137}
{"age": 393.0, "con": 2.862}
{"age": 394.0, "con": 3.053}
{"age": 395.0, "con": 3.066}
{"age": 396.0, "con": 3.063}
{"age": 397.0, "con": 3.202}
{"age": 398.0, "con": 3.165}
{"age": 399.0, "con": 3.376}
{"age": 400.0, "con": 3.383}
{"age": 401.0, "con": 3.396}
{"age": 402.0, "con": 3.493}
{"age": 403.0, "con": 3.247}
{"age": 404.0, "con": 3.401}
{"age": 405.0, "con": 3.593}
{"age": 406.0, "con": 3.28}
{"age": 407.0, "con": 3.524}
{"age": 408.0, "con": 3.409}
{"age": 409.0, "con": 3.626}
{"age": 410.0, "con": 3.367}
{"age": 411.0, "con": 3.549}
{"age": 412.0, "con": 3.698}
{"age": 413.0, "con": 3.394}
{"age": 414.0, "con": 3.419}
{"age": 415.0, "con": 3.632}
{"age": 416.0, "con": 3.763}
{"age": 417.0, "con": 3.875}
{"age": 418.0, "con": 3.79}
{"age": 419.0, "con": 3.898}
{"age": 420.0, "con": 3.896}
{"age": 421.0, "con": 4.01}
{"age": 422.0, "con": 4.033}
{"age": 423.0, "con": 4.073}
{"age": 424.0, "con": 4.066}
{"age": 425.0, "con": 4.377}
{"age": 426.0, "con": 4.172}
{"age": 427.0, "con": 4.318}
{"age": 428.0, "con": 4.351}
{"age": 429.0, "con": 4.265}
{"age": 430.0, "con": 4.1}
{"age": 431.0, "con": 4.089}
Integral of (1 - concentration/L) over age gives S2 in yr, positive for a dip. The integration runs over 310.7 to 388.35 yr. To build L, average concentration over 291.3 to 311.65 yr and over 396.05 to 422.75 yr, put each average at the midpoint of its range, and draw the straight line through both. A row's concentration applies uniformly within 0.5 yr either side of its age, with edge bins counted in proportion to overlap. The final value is 3.5 yr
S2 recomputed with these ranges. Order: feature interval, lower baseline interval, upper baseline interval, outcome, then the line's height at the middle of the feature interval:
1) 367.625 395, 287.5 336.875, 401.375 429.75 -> 3.22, 3.63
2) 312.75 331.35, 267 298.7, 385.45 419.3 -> 1.26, 3.4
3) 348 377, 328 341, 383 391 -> -1.92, 3.2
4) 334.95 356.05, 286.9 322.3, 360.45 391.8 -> -0.84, 3.28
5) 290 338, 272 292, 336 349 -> 1.50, 3.43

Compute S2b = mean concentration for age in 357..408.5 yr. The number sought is 3.29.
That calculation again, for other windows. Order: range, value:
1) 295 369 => 3.36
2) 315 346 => 3.3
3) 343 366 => 3.42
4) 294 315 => 3.37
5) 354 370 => 3.44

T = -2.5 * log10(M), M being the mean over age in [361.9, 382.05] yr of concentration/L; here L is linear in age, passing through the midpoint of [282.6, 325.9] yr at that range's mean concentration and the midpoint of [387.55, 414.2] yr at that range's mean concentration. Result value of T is -0.04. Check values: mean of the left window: 3.31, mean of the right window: 3.27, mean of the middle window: 3.39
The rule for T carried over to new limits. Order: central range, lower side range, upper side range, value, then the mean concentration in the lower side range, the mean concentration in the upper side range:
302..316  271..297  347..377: 0.037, 3.44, 3.41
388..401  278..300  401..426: 0.183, 3.44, 3.69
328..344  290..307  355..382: -0.010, 3.43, 3.41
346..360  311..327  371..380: -0.038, 3.09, 3.42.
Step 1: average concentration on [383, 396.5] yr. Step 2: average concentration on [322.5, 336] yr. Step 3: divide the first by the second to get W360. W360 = 0.9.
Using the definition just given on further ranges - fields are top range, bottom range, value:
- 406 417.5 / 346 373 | 1.04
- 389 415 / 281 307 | 0.96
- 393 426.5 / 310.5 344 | 1.09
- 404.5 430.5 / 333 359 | 1.12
